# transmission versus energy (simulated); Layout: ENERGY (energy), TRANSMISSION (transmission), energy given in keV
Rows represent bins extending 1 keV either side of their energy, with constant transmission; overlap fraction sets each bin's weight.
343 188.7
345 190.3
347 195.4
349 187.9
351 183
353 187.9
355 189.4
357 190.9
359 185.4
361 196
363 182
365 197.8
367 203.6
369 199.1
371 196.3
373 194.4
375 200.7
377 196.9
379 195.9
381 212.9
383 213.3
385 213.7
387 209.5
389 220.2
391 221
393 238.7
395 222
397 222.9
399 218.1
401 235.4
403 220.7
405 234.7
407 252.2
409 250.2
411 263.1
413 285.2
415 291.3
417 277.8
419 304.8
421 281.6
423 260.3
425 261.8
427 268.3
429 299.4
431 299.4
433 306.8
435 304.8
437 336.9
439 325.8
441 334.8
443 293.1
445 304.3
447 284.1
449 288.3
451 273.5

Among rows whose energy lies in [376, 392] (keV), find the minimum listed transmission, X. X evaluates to 195.9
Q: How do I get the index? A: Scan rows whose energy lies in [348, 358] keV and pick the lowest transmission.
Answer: 183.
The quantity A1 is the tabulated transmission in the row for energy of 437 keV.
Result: 336.9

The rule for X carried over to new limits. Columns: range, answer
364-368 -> 197.8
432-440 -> 304.8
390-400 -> 218.1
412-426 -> 260.3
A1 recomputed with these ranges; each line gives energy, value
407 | 252.2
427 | 268.3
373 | 194.4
